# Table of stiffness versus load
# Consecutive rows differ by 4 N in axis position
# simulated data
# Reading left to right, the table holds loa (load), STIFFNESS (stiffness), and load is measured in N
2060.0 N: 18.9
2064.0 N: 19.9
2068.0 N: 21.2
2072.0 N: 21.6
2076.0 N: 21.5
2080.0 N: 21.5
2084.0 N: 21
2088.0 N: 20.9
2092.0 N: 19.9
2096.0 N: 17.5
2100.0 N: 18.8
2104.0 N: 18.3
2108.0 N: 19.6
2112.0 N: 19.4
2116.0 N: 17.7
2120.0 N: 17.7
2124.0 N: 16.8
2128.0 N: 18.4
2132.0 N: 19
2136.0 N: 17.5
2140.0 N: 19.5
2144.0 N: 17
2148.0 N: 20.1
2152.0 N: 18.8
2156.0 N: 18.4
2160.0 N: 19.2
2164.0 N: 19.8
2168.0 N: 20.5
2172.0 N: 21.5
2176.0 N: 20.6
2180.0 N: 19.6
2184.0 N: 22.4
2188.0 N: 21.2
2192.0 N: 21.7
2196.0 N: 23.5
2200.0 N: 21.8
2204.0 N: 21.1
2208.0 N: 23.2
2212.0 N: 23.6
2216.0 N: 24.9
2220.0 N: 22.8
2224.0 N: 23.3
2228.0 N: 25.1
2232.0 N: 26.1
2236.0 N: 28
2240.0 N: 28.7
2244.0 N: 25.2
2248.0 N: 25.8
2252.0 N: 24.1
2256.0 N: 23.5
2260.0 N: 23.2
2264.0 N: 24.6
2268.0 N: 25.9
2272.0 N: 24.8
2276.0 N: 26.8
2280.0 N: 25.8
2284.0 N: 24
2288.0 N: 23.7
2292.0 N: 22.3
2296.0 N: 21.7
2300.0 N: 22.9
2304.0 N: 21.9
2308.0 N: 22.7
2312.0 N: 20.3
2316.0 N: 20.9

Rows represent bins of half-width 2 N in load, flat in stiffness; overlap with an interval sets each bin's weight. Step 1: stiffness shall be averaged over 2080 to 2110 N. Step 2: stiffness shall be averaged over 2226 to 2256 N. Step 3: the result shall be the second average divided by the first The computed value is 1.3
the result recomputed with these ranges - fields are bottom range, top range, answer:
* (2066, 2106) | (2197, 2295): 1.21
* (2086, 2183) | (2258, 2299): 1.27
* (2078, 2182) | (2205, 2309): 1.27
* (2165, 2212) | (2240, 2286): 1.16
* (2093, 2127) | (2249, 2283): 1.36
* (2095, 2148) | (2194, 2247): 1.33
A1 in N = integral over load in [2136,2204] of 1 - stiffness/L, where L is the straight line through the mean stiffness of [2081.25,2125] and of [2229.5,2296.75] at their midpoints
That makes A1 3.88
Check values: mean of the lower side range 19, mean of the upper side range 25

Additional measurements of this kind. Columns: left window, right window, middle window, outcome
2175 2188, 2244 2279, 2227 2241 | -2.1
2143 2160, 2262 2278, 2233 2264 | -1.5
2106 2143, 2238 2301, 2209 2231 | -1.5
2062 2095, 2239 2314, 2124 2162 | 5.8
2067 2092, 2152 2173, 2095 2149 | 5.4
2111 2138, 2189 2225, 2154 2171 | 0.5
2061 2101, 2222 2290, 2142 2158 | 2.7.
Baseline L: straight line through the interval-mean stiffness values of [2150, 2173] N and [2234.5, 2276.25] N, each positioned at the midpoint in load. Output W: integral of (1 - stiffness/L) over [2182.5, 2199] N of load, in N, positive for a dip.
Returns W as -0.57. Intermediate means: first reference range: 19.6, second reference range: 25.4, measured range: 22.2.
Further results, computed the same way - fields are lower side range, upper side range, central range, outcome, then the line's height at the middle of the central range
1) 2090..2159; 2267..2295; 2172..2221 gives -1.9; 21.3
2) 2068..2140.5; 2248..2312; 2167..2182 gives 0.4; 21.1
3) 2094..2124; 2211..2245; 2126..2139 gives 0.9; 19.7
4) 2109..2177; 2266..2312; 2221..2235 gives -2.1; 21.7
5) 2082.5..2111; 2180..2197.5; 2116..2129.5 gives 1.7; 20.1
